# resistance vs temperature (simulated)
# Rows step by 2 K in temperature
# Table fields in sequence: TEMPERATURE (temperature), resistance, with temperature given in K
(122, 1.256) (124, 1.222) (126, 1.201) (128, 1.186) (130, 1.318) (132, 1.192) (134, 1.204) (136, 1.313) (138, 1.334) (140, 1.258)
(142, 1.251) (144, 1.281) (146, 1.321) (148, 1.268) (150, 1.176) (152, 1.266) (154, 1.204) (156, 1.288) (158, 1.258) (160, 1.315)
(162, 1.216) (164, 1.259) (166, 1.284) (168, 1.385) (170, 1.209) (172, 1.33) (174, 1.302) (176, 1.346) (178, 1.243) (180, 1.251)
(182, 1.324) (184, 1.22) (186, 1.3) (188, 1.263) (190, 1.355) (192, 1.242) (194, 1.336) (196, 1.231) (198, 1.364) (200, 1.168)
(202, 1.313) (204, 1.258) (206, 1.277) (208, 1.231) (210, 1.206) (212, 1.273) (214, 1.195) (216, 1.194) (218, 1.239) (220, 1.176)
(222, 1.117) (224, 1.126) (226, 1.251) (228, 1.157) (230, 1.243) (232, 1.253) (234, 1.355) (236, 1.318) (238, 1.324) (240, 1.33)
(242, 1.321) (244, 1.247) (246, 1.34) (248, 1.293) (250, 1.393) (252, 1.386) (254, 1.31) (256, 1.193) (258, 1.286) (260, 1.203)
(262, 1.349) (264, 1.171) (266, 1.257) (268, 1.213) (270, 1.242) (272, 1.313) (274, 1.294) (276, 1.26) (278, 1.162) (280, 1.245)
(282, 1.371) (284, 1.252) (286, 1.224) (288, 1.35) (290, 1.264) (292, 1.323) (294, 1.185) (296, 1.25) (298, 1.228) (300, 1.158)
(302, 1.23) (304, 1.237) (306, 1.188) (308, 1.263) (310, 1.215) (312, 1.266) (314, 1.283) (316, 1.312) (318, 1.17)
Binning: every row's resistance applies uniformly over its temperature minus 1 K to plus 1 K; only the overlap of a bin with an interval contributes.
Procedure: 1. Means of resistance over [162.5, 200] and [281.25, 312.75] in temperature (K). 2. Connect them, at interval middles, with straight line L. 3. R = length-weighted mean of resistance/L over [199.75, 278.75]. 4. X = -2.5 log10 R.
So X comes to 0.01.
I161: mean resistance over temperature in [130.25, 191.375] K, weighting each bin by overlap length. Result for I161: 1.27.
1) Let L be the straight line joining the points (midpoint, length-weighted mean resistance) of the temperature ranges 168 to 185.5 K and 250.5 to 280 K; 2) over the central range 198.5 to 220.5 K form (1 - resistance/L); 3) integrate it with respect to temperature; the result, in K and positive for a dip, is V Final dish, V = 0.7 K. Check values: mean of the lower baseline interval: 1.28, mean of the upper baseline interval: 1.26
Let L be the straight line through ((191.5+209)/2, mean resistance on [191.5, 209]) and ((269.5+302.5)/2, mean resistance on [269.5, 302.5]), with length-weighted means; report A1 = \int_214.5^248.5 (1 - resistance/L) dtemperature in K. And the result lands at 0.38 K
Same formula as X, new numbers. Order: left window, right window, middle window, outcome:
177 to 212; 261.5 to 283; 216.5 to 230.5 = 0.07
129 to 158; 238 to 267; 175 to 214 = 0.00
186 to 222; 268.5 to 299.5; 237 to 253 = -0.06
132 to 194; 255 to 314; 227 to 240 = -0.02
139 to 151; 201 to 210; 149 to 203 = -0.01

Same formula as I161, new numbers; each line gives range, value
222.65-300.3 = 1.27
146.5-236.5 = 1.26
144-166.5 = 1.26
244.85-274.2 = 1.28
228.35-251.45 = 1.31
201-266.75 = 1.26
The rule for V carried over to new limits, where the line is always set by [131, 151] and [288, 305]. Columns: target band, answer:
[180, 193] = -0.3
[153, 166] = 0.0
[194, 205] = -0.2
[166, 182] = -0.5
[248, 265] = -0.6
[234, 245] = -0.6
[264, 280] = 0.0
